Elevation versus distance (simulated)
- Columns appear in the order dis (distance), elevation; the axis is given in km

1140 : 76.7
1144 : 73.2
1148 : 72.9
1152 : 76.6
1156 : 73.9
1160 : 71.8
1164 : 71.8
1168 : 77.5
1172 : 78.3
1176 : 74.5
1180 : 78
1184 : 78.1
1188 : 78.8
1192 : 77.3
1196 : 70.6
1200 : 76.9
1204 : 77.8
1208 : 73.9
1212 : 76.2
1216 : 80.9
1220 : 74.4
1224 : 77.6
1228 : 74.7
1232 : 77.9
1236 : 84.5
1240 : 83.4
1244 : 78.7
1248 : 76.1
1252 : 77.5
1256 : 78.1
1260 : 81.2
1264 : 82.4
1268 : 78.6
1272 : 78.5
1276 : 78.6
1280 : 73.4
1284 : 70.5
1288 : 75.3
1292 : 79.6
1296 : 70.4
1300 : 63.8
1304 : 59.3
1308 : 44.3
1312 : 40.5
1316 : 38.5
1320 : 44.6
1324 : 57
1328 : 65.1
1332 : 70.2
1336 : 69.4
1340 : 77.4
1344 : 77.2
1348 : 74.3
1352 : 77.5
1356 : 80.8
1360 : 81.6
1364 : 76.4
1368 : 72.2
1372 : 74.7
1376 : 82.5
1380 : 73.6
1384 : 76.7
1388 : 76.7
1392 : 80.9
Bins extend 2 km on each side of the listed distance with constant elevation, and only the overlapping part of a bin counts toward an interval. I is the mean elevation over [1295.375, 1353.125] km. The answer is 61.5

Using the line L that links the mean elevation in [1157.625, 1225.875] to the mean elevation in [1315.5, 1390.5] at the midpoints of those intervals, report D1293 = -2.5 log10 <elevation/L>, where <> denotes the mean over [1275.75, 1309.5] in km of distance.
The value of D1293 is 0.08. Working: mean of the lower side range 76.1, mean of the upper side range 71.6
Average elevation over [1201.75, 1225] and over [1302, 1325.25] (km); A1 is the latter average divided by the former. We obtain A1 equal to 0.61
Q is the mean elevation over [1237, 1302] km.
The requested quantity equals 76.8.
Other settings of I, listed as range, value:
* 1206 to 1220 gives 76.6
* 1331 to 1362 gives 76.2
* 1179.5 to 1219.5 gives 76.7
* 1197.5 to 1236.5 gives 77.1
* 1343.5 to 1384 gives 77.1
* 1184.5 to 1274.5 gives 78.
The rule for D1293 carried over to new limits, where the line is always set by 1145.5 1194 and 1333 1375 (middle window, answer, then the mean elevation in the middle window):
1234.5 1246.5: -0.082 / 81.9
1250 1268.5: -0.051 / 79.6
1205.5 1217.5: -0.014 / 76.9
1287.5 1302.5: 0.066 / 71.5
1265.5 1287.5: 0.000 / 76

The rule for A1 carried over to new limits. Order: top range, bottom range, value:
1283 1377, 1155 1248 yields 0.88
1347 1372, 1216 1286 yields 0.99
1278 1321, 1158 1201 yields 0.80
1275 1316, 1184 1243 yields 0.82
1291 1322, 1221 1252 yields 0.69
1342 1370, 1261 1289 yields 1.00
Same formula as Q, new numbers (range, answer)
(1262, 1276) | 79.7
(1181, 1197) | 76.7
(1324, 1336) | 66.2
